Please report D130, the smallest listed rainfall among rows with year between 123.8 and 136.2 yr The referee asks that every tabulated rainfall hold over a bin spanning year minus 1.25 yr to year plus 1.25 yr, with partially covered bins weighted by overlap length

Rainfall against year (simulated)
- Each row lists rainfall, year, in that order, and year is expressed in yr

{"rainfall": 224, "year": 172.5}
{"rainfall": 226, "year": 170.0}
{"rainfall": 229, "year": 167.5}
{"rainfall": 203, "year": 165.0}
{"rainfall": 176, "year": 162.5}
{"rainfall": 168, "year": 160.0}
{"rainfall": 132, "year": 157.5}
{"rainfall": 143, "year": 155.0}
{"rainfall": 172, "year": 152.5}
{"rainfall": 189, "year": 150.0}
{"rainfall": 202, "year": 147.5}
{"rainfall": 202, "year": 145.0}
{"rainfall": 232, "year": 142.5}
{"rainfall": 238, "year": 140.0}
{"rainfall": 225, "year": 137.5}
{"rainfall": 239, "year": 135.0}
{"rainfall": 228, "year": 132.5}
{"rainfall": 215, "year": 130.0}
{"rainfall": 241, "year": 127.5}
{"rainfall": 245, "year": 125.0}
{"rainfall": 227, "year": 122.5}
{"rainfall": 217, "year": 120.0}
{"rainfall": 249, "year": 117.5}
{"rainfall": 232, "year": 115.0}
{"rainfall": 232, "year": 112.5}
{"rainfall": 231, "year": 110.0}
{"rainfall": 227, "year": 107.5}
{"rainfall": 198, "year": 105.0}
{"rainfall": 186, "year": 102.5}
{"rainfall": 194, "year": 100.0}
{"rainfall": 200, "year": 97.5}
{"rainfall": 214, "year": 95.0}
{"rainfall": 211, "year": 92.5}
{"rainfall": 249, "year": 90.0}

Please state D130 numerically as 215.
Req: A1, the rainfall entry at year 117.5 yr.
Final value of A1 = 249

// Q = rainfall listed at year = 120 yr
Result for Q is 217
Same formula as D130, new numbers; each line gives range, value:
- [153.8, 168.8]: 132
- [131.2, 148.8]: 202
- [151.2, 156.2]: 143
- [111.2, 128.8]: 217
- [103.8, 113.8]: 198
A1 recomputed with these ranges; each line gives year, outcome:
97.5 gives 200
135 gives 239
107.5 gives 227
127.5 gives 241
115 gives 232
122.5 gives 227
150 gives 189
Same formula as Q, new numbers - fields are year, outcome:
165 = 203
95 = 214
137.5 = 225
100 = 194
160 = 168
